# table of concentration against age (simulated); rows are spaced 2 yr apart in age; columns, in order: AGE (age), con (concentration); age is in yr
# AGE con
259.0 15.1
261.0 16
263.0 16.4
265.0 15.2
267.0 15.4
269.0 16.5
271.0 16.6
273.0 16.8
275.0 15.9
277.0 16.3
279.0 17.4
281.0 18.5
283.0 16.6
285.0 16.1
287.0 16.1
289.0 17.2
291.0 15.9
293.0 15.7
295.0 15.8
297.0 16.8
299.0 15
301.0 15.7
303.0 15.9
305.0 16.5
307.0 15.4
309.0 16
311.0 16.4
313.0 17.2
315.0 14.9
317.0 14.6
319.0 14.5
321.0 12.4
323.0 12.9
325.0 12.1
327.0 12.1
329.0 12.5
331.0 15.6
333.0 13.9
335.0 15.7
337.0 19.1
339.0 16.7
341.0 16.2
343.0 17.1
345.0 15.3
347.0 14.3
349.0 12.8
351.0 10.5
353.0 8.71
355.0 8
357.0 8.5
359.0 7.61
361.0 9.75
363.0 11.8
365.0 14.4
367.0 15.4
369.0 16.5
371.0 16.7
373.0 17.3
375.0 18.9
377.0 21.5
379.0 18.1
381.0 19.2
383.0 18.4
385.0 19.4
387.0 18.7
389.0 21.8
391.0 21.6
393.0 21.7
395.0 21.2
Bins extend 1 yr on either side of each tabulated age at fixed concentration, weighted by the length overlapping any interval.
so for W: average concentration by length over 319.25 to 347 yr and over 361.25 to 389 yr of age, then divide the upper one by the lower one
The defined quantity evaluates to 1.18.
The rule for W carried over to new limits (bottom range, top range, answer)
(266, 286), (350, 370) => 0.67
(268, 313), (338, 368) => 0.76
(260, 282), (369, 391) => 1.15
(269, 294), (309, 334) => 0.85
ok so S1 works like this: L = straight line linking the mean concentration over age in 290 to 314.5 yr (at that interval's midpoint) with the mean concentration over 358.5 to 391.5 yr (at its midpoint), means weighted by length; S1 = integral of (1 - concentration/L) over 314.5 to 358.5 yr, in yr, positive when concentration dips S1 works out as 7.9 yr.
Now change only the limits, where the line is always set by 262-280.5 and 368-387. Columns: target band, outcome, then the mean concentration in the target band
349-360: 5.5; 9.04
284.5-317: 1.8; 16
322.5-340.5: 3.0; 14.6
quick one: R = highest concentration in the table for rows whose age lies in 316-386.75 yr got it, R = 21.5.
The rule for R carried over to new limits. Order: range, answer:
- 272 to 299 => 18.5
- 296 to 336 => 17.2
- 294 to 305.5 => 16.8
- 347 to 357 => 14.3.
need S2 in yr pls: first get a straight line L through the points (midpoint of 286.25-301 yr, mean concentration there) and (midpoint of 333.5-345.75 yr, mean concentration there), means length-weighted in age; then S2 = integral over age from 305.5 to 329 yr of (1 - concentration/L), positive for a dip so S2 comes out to 2.8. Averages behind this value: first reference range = 16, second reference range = 16.6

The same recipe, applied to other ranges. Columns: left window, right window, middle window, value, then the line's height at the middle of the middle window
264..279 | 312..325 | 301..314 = -1.3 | 14.7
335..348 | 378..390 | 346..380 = 8.3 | 17.8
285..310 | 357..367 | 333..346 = -3.7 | 12.8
